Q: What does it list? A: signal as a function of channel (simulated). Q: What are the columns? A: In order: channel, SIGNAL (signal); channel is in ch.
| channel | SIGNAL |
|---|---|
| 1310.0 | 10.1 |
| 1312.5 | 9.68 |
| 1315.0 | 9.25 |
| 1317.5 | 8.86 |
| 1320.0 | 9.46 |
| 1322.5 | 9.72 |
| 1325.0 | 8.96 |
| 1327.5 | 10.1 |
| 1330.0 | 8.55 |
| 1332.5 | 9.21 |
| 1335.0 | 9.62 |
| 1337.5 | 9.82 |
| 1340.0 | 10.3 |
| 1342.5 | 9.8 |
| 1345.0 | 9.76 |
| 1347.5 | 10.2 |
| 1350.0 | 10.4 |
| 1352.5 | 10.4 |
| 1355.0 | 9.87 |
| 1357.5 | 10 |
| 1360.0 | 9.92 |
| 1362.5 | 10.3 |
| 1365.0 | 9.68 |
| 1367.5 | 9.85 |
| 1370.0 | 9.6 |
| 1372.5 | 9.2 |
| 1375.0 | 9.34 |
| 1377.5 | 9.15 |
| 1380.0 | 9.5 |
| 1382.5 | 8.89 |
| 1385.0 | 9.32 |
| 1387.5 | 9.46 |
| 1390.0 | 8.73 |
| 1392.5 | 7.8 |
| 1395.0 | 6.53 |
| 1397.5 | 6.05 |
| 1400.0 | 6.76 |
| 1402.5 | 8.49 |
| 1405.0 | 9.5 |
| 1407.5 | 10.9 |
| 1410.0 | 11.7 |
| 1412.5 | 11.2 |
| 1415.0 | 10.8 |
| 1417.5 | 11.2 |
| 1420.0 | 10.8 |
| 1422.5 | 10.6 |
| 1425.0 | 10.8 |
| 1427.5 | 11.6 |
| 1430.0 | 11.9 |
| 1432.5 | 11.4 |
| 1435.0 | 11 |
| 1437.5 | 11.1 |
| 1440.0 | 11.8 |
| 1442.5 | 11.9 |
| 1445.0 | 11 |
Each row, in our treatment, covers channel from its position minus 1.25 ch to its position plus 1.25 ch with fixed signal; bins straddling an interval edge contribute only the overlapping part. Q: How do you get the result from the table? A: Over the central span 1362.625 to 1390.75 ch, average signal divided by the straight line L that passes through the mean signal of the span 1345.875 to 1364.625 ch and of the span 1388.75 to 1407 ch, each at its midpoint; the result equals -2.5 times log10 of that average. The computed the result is -0.05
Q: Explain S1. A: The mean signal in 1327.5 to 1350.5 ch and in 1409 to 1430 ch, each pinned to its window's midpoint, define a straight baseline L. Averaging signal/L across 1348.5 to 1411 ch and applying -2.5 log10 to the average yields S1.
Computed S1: 0.13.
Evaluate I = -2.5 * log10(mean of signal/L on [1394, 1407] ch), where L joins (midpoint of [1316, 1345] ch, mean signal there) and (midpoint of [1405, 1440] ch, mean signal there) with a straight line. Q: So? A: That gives 0.36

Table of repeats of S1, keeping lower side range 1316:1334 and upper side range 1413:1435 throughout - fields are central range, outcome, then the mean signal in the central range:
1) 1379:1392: 0.15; 9.09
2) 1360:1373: 0.03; 9.77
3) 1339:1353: -0.05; 10.1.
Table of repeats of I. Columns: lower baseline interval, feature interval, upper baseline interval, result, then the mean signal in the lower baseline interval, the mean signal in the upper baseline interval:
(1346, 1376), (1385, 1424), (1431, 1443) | 0.153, 9.9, 11.4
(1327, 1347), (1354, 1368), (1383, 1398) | -0.113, 9.65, 8.12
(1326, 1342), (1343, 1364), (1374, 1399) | -0.104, 9.6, 8.45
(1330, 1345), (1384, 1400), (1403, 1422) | 0.309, 9.65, 10.8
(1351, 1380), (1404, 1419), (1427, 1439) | -0.003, 9.75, 11.4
